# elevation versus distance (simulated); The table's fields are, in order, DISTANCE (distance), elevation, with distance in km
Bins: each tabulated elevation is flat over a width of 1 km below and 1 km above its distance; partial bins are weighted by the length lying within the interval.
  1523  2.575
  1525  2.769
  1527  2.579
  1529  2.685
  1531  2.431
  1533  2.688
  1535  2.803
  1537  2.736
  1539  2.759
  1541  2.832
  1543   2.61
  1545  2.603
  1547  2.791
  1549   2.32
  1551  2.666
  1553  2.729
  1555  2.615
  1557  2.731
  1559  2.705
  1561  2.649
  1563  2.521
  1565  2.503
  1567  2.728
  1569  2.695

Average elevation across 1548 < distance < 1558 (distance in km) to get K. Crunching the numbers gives 2.61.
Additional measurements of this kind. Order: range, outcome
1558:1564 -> 2.62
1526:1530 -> 2.63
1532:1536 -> 2.75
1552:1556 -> 2.67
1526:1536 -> 2.64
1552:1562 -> 2.69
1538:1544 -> 2.73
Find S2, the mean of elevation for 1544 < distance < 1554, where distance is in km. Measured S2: 2.62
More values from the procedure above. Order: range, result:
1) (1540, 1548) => 2.71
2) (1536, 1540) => 2.75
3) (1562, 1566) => 2.51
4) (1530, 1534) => 2.56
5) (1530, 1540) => 2.68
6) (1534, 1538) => 2.77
